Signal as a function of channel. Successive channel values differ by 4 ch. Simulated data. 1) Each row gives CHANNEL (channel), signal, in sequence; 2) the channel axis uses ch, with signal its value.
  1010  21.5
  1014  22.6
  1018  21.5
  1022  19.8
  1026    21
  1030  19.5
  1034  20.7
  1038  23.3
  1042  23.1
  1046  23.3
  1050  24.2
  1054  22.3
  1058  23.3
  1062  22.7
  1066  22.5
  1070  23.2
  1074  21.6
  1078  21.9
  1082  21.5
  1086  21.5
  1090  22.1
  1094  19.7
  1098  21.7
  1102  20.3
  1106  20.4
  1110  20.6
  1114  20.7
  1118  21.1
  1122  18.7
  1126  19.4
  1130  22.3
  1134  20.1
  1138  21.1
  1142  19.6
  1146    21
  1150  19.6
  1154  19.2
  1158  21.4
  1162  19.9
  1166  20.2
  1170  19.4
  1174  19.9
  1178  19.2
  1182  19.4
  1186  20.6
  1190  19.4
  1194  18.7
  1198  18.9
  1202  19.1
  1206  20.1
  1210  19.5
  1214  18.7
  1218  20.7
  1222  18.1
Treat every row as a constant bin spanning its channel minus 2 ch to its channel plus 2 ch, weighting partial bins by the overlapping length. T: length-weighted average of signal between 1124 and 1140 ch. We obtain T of 20.7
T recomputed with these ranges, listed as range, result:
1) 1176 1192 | 19.6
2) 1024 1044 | 21.5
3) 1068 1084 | 22.1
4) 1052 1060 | 22.8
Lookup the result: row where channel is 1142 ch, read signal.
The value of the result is 19.6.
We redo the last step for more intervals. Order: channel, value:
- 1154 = 19.2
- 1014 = 22.6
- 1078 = 21.9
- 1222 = 18.1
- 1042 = 23.1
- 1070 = 23.2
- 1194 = 18.7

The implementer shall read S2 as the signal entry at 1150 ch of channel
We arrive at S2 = 19.6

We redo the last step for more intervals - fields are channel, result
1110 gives 20.6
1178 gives 19.2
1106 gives 20.4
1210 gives 19.5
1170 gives 19.4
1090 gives 22.1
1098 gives 21.7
